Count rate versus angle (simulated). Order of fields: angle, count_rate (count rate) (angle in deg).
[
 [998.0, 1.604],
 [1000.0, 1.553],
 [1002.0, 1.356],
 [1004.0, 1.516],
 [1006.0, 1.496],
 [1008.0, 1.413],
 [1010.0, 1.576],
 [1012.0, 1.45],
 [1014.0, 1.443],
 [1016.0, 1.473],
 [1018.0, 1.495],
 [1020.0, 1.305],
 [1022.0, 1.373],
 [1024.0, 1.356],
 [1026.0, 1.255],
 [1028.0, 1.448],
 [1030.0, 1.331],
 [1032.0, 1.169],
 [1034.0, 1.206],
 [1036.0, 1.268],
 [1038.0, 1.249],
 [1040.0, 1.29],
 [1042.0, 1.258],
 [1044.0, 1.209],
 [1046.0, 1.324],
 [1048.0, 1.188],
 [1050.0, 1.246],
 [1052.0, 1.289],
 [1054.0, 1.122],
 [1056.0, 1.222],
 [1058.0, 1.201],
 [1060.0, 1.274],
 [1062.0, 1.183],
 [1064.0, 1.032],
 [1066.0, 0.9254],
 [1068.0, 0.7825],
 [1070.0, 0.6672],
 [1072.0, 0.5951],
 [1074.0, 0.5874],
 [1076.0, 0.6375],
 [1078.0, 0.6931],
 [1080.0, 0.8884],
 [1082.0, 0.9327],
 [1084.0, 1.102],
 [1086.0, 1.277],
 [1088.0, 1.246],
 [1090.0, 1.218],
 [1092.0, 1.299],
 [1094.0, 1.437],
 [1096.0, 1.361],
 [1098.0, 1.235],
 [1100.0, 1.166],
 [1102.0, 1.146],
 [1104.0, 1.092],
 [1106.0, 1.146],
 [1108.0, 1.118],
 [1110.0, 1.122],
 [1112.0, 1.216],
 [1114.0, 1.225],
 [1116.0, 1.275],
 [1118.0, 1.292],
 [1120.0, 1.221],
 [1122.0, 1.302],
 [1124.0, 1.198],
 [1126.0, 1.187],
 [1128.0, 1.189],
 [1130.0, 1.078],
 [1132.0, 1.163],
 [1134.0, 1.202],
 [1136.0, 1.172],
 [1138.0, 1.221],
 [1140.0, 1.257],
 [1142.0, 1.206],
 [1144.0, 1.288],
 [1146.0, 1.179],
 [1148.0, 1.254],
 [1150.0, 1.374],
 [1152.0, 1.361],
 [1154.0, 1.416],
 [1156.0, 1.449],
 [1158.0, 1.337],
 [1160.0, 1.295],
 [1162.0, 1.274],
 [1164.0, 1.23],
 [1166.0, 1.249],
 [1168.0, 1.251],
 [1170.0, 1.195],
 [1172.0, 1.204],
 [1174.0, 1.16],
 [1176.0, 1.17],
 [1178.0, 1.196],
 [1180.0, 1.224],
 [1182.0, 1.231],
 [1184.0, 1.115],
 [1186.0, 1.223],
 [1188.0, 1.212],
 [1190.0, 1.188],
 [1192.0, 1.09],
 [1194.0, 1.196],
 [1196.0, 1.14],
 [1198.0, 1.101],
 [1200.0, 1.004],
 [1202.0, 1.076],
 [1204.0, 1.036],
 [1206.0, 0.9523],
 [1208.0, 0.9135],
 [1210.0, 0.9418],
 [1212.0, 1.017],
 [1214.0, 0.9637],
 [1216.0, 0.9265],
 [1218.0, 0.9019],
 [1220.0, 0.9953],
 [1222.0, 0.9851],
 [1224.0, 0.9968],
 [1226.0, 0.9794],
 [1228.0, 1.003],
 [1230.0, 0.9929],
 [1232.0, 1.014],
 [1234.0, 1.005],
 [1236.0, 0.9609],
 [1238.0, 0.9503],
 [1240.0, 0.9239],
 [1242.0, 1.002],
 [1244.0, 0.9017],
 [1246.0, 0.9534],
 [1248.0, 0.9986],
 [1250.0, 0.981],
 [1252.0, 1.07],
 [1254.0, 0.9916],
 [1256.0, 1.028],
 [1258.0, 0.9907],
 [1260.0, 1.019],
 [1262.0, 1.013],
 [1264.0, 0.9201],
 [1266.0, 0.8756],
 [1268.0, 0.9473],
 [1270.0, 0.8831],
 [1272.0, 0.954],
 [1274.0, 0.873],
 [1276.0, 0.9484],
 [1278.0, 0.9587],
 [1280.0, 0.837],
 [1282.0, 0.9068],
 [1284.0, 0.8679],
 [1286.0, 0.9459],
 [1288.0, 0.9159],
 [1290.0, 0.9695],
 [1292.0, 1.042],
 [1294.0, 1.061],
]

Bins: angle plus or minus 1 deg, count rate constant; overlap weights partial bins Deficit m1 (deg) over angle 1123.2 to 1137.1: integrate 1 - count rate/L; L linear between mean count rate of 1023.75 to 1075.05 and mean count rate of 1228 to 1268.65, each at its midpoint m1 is -1.3 deg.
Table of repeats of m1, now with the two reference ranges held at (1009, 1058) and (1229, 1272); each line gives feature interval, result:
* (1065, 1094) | 7.05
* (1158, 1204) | -4.31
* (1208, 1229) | 1.10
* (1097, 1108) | 0.46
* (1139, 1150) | -1.08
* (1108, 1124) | -0.59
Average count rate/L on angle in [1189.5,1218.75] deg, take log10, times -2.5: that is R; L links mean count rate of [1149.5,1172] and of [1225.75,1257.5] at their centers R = 0.11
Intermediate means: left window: 1.31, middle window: 1.03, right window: 0.985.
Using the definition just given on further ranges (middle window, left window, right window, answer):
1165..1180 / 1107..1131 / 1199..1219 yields -0.13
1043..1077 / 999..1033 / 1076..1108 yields 0.22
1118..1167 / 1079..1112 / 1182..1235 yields -0.12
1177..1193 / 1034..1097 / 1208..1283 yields -0.18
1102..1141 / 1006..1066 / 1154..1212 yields 0.03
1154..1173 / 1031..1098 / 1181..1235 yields -0.20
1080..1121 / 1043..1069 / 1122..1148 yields -0.02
